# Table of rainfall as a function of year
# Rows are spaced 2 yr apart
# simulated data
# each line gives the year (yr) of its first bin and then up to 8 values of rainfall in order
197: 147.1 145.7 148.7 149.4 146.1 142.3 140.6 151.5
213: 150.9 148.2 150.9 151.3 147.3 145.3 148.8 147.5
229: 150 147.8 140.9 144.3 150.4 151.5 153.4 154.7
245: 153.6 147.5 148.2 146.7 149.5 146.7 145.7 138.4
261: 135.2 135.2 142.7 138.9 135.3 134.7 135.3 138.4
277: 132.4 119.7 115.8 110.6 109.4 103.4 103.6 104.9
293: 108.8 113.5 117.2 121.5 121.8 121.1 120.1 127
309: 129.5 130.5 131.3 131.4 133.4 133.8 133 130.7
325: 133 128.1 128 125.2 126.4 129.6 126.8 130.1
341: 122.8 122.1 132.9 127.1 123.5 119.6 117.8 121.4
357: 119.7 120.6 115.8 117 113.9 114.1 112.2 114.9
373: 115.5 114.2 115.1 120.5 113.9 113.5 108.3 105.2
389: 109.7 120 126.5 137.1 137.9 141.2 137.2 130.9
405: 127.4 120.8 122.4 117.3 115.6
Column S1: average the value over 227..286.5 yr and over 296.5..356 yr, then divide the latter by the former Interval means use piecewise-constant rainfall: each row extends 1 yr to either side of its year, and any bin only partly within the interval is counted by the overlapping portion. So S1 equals 0.9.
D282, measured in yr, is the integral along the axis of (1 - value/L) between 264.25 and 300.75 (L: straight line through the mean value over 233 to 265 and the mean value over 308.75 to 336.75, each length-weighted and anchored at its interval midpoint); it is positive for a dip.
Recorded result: 4.7 yr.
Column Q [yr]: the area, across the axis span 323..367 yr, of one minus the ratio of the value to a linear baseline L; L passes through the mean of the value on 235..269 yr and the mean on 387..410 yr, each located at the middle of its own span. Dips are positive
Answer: 3.4 yr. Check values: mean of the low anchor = 146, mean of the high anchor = 127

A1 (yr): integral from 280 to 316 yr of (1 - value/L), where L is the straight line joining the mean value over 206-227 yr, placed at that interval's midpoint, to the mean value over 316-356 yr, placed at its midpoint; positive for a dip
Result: 4.2 yr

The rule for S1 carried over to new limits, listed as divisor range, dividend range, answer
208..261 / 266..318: 0.83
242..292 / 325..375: 0.92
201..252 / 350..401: 0.80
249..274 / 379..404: 0.88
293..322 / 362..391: 0.91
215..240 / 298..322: 0.86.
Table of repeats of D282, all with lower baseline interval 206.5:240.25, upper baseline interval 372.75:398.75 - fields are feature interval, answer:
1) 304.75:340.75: 0.21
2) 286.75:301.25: 2.51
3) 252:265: -0.03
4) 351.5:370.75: 1.00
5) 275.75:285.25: 1.30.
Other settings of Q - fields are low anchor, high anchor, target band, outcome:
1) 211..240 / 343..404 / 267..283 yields 1.1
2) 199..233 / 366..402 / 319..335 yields 0.0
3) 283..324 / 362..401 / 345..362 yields -0.2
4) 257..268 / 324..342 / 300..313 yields 0.6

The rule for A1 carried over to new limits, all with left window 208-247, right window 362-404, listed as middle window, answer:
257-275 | 0.5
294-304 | 1.2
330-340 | 0.1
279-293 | 3.0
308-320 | 0.1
